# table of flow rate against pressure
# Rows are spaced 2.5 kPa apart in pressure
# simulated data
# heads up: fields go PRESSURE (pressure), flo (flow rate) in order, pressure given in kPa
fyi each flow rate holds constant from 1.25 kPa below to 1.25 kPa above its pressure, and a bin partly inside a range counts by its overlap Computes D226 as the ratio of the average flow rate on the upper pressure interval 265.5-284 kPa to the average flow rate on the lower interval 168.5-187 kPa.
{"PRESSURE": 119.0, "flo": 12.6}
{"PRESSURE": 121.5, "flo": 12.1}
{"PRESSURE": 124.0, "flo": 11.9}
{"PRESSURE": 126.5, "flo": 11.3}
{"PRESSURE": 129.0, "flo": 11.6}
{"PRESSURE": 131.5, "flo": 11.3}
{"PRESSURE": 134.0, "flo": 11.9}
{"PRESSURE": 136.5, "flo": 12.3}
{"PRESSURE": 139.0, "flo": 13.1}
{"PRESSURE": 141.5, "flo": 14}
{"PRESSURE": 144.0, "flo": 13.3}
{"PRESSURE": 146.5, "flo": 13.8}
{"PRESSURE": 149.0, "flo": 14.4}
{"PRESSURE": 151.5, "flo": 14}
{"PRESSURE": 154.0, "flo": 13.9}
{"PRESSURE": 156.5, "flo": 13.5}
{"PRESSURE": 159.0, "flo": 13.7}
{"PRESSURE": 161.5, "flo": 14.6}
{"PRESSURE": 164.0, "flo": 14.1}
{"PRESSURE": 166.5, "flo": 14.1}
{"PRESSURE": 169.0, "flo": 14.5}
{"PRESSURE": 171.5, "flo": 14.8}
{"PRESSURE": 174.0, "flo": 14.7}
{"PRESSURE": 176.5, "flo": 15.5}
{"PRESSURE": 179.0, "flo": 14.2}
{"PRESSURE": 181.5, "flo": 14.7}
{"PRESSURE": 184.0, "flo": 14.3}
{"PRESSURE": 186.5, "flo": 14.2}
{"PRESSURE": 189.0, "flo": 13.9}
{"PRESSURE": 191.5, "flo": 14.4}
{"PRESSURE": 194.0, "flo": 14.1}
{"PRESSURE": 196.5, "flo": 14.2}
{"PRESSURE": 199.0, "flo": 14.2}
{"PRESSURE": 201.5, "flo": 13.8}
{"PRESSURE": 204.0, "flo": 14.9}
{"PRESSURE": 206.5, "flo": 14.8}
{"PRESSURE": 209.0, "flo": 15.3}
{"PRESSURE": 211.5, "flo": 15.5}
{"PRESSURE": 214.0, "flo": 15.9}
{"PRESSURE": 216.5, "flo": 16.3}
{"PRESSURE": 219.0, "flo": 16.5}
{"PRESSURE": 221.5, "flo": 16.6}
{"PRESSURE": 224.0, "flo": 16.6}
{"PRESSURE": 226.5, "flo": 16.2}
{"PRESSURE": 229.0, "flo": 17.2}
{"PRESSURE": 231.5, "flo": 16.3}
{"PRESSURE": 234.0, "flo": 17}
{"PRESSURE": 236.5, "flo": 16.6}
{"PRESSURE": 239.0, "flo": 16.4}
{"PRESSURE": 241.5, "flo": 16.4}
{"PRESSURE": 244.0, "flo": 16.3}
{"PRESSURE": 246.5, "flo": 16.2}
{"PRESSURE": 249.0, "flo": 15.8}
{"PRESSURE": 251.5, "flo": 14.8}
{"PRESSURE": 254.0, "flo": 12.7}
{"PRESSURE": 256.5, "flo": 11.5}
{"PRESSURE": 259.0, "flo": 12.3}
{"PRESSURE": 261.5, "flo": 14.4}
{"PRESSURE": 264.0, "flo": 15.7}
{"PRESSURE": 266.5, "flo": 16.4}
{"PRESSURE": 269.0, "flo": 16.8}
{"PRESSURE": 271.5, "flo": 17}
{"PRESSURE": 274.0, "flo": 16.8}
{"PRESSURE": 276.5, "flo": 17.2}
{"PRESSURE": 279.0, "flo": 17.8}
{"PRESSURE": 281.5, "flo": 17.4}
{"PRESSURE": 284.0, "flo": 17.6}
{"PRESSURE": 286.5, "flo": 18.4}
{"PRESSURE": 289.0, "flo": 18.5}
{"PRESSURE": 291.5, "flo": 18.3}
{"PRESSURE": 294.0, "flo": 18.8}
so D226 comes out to 1.2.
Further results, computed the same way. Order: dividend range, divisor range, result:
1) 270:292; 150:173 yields 1.25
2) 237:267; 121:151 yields 1.18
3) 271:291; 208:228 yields 1.09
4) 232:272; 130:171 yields 1.14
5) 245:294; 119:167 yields 1.24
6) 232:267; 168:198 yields 1.05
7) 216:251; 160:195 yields 1.14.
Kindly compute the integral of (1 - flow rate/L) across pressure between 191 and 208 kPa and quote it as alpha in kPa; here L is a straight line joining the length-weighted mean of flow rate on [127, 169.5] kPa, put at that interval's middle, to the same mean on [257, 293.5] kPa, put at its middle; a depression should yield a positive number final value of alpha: 0.4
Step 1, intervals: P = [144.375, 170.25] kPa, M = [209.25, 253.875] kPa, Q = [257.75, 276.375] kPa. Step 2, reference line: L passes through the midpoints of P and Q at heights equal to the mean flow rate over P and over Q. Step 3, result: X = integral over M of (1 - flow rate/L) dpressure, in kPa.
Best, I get -2.9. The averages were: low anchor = 14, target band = 16.2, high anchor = 15.7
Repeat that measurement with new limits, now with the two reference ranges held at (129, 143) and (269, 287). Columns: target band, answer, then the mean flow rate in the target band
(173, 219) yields -0.75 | 14.8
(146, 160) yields -0.92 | 13.9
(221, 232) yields -0.71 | 16.6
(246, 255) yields 0.87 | 14.8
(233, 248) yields -0.37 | 16.5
